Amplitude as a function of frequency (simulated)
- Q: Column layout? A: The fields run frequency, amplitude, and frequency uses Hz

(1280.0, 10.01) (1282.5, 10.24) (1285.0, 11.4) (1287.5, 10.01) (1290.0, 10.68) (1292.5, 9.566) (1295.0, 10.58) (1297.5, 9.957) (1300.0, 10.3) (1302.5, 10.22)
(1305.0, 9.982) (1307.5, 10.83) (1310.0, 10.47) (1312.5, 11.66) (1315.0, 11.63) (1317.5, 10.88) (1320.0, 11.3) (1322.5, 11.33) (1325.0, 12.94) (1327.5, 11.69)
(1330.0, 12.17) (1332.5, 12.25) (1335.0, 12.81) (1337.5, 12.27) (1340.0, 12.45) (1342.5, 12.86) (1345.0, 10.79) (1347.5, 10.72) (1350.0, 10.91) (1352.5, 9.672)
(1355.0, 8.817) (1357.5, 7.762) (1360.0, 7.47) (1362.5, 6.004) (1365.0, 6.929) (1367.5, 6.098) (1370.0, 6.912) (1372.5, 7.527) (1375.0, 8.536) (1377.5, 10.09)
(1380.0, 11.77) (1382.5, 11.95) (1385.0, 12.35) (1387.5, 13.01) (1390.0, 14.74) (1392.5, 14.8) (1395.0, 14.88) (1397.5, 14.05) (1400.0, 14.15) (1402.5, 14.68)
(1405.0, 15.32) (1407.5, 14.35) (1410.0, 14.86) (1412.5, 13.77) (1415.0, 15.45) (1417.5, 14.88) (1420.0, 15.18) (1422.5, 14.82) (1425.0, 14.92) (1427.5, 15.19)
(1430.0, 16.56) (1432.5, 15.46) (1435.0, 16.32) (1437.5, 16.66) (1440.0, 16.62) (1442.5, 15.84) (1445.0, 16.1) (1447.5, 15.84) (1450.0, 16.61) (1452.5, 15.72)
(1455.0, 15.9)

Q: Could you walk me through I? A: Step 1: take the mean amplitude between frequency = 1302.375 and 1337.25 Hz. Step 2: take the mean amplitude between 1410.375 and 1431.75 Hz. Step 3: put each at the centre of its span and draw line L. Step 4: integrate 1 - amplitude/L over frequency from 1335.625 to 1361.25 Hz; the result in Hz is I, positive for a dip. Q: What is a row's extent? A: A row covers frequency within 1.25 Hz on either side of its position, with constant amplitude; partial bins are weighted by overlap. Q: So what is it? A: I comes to 4.2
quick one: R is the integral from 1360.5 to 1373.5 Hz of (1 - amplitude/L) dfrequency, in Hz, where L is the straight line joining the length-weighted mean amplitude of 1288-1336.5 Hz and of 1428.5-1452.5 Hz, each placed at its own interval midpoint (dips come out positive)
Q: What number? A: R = 6.4 Hz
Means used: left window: 11.1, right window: 16.2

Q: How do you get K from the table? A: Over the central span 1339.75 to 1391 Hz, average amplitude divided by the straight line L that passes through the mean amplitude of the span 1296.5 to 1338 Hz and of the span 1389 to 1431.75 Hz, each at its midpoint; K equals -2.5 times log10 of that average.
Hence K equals 0.32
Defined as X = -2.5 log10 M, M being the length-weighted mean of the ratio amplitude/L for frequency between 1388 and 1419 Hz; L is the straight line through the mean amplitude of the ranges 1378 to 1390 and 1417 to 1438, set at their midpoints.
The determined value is -0.06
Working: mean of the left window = 12.4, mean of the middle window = 14.6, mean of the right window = 15.5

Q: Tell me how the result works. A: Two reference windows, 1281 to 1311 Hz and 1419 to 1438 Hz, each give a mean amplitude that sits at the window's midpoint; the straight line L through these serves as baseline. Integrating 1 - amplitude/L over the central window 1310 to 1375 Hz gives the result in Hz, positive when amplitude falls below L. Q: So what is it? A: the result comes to 9.8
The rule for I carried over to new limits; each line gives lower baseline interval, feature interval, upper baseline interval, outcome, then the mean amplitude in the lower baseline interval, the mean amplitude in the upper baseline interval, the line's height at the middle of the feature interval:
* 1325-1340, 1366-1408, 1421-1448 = 6.7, 12.3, 15.8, 14.2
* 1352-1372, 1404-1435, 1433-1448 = -2.9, 7.38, 16.2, 13.8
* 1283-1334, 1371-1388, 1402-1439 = 3.9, 11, 15.2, 13.7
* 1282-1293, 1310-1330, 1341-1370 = -4.0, 10.4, 8.86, 9.69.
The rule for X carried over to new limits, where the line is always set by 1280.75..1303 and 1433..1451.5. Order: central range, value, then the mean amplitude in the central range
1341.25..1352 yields 0.12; 11.2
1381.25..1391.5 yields 0.08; 13.1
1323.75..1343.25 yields -0.04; 12.4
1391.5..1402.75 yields 0.00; 14.5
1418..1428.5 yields 0.03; 15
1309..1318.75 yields 0.00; 11.2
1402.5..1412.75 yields 0.02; 14.7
